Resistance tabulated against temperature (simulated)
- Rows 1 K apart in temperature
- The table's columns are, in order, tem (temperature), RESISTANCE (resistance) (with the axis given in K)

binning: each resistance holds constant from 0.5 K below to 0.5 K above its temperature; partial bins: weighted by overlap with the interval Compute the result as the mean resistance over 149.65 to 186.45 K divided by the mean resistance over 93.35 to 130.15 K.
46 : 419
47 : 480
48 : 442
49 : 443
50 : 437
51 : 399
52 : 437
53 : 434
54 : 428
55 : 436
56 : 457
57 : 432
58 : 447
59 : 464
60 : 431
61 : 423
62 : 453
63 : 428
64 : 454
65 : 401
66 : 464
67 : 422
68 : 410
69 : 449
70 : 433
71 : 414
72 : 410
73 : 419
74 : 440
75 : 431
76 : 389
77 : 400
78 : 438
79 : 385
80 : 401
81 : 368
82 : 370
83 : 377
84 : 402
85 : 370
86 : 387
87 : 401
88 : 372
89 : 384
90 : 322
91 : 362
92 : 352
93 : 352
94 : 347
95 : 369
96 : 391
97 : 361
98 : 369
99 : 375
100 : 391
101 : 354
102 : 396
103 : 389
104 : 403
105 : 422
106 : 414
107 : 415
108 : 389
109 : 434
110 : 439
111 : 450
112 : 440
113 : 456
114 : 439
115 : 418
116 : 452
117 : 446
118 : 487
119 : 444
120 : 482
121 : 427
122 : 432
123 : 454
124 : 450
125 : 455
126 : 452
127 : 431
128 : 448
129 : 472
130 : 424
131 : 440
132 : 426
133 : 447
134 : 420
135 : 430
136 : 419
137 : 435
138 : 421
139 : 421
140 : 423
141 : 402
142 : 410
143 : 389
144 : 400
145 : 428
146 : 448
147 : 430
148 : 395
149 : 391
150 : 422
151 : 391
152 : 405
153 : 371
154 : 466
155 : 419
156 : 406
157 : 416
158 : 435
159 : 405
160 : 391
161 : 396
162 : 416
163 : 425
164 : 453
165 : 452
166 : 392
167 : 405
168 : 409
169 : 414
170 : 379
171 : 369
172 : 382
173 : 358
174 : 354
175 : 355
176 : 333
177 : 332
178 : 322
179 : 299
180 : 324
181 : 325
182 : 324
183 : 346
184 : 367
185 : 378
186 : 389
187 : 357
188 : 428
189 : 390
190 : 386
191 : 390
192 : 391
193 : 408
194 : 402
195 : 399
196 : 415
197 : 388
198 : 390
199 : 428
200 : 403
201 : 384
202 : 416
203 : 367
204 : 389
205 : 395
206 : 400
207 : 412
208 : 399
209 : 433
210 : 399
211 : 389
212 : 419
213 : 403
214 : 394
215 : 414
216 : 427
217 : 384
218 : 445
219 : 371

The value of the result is 0.91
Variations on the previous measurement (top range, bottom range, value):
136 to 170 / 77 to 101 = 1.10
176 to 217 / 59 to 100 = 0.96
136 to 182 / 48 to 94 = 0.96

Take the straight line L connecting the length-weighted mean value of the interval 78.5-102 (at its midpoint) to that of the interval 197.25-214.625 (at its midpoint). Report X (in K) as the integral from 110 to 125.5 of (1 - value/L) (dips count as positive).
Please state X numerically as -2.8 K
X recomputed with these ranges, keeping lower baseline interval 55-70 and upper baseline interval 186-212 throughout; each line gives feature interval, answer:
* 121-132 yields -0.6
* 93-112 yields 1.4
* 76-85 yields 0.9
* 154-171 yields -0.2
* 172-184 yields 2.0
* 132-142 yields -0.2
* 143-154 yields 0.1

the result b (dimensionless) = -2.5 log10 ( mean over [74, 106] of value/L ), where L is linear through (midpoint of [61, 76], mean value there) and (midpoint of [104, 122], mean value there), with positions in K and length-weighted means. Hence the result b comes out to 0.13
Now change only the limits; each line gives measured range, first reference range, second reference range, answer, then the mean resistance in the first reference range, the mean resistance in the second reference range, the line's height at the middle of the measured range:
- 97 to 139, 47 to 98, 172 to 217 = -0.076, 409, 382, 399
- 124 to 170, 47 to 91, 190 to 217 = -0.034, 416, 401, 408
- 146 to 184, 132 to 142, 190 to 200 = 0.069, 424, 401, 412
